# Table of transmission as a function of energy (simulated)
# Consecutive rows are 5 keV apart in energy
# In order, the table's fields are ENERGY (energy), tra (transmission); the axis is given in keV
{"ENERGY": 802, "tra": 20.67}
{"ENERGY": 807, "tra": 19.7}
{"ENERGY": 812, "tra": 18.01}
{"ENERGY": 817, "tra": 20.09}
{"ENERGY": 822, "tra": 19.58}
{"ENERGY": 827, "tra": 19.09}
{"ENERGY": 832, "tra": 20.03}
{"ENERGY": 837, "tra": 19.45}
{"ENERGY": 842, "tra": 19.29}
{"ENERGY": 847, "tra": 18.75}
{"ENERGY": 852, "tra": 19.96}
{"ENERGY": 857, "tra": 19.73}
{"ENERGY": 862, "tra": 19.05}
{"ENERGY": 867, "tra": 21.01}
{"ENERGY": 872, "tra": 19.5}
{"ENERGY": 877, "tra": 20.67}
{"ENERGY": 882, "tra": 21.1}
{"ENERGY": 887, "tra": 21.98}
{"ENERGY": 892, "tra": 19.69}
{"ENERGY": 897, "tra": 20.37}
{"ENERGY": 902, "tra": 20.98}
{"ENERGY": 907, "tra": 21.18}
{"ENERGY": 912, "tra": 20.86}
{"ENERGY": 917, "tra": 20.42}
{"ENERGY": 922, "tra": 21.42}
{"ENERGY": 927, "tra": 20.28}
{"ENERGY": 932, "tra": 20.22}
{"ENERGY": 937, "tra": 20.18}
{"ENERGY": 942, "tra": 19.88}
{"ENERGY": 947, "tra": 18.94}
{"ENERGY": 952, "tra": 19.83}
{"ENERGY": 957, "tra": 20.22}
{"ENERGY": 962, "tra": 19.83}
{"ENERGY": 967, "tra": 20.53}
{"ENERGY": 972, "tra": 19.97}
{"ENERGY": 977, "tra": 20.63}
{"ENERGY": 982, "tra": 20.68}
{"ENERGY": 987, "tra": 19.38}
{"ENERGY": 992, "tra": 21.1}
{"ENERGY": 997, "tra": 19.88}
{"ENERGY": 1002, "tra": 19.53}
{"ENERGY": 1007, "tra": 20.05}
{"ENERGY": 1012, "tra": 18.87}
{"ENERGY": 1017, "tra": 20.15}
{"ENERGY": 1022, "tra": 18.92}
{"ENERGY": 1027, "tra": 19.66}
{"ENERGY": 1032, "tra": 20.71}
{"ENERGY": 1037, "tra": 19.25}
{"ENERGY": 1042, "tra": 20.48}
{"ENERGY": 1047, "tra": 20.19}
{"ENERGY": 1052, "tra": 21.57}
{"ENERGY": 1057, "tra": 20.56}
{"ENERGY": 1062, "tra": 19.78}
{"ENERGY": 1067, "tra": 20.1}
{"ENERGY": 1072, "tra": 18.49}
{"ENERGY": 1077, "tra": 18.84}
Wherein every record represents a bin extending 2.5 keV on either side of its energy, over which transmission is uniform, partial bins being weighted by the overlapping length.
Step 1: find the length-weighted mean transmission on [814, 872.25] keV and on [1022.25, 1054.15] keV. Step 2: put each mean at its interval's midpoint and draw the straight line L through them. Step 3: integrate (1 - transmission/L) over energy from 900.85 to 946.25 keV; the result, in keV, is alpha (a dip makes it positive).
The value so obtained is -1.5 keV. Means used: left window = 19.6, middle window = 20.5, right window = 20.2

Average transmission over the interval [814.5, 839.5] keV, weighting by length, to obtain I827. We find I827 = 19.6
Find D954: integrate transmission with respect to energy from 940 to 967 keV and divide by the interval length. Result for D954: 19.8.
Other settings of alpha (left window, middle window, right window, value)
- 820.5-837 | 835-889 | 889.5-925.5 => 0.0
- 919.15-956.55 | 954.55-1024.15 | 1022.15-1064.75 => 0.6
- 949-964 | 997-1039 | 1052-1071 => 0.9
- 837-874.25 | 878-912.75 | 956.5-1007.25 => -1.9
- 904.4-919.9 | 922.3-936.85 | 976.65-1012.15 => 0.2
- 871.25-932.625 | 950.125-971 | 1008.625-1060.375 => 0.3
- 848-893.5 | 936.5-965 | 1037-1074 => 0.6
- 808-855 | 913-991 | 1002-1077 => -2.1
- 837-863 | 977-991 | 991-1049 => -0.3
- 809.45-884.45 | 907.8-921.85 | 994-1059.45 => -0.7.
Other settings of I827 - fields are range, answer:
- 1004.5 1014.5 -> 19.5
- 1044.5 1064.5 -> 20.5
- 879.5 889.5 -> 21.5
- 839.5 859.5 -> 19.4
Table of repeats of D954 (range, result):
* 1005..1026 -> 19.5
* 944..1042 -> 19.9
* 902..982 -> 20.3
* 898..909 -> 21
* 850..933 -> 20.5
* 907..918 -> 20.8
